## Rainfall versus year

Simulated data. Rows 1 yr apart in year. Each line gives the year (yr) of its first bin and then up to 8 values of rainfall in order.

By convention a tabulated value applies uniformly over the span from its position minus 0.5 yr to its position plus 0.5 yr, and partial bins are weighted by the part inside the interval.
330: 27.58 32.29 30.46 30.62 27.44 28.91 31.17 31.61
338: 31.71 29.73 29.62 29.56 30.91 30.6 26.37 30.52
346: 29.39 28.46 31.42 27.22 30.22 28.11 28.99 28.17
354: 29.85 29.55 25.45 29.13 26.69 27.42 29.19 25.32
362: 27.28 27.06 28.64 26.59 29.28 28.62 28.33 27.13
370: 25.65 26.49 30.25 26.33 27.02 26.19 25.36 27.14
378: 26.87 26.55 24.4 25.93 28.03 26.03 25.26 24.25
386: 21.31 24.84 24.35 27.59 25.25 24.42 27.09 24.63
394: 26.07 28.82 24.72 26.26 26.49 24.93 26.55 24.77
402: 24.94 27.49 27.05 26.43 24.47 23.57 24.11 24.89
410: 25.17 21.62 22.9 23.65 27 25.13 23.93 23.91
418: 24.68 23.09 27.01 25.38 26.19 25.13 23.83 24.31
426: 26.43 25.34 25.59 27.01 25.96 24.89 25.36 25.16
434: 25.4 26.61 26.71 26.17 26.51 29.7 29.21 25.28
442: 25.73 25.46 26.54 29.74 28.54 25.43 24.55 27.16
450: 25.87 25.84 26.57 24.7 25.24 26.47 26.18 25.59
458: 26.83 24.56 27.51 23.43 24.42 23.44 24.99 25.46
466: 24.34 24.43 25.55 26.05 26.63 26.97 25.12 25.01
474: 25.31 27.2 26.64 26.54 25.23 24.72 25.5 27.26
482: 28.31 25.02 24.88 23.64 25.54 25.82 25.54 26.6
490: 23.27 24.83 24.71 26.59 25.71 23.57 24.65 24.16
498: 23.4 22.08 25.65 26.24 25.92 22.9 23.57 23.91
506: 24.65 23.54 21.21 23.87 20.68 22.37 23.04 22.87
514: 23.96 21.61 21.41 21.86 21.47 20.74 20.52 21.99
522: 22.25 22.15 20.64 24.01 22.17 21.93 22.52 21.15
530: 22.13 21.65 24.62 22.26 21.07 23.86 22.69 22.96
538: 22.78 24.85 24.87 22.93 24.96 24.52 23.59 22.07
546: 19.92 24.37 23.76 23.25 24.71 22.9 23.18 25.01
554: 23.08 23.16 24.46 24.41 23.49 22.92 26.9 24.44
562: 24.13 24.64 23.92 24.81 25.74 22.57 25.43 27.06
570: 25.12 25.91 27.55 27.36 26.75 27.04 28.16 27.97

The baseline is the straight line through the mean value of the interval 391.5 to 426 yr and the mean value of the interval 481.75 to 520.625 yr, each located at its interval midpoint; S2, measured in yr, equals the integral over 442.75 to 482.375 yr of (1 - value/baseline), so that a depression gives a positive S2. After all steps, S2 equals -2.4 yr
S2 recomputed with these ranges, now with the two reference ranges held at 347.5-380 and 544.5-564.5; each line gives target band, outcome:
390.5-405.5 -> 0.5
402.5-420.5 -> 1.3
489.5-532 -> 2.7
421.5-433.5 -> 0.4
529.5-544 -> 0.5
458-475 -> 0.2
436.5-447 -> -0.5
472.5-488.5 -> -0.3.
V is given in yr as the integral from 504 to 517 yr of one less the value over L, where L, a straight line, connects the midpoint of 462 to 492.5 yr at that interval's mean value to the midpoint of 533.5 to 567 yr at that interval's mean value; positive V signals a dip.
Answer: 1.0 yr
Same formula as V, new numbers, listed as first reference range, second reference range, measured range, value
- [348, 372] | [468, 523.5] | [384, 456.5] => 1.95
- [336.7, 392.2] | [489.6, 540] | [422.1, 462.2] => -1.27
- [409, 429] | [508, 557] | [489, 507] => -0.85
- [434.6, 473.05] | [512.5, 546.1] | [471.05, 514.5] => -0.85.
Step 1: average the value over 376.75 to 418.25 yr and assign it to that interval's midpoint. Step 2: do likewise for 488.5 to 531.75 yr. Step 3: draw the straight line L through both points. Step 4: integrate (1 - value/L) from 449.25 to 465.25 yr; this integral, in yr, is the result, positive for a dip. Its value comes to -0.87 yr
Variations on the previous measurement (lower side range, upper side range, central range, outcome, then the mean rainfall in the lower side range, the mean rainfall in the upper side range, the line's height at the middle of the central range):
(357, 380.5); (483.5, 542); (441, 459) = -0.9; 27.2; 23.3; 25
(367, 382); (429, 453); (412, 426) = 0.9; 26.8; 26.4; 26.5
